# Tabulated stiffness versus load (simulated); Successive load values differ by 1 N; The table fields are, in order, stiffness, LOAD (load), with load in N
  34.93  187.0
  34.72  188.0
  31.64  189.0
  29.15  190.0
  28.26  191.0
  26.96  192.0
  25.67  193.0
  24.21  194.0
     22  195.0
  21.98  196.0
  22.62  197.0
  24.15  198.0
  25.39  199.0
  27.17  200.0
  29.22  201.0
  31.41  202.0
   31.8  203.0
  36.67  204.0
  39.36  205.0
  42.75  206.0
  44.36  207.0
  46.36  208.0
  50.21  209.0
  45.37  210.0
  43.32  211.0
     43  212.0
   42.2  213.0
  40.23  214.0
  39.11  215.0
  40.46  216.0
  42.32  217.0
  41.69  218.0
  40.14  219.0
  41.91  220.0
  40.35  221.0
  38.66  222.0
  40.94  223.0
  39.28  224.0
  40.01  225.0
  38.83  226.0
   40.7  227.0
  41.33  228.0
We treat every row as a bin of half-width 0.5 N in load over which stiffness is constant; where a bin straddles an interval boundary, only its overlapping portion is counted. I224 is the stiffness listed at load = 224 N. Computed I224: 39.28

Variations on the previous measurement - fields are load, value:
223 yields 40.94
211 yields 43.32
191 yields 28.26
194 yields 24.21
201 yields 29.22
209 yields 50.21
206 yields 42.75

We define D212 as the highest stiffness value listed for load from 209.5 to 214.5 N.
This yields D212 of 45.37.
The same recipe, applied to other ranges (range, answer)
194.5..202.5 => 31.41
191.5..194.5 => 26.96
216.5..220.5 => 42.32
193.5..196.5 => 24.21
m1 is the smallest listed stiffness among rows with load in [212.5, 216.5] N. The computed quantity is 39.11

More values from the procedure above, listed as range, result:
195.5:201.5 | 21.98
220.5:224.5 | 38.66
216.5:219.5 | 40.14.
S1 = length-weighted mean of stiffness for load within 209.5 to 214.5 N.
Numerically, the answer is 42.8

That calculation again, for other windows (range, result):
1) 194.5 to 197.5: 22.2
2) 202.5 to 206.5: 37.6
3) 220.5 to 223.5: 40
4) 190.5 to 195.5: 25.4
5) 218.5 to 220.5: 41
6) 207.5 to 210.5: 47.3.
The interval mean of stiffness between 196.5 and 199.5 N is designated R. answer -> 24.1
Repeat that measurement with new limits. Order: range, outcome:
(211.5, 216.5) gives 41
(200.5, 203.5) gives 30.8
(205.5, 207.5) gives 43.6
